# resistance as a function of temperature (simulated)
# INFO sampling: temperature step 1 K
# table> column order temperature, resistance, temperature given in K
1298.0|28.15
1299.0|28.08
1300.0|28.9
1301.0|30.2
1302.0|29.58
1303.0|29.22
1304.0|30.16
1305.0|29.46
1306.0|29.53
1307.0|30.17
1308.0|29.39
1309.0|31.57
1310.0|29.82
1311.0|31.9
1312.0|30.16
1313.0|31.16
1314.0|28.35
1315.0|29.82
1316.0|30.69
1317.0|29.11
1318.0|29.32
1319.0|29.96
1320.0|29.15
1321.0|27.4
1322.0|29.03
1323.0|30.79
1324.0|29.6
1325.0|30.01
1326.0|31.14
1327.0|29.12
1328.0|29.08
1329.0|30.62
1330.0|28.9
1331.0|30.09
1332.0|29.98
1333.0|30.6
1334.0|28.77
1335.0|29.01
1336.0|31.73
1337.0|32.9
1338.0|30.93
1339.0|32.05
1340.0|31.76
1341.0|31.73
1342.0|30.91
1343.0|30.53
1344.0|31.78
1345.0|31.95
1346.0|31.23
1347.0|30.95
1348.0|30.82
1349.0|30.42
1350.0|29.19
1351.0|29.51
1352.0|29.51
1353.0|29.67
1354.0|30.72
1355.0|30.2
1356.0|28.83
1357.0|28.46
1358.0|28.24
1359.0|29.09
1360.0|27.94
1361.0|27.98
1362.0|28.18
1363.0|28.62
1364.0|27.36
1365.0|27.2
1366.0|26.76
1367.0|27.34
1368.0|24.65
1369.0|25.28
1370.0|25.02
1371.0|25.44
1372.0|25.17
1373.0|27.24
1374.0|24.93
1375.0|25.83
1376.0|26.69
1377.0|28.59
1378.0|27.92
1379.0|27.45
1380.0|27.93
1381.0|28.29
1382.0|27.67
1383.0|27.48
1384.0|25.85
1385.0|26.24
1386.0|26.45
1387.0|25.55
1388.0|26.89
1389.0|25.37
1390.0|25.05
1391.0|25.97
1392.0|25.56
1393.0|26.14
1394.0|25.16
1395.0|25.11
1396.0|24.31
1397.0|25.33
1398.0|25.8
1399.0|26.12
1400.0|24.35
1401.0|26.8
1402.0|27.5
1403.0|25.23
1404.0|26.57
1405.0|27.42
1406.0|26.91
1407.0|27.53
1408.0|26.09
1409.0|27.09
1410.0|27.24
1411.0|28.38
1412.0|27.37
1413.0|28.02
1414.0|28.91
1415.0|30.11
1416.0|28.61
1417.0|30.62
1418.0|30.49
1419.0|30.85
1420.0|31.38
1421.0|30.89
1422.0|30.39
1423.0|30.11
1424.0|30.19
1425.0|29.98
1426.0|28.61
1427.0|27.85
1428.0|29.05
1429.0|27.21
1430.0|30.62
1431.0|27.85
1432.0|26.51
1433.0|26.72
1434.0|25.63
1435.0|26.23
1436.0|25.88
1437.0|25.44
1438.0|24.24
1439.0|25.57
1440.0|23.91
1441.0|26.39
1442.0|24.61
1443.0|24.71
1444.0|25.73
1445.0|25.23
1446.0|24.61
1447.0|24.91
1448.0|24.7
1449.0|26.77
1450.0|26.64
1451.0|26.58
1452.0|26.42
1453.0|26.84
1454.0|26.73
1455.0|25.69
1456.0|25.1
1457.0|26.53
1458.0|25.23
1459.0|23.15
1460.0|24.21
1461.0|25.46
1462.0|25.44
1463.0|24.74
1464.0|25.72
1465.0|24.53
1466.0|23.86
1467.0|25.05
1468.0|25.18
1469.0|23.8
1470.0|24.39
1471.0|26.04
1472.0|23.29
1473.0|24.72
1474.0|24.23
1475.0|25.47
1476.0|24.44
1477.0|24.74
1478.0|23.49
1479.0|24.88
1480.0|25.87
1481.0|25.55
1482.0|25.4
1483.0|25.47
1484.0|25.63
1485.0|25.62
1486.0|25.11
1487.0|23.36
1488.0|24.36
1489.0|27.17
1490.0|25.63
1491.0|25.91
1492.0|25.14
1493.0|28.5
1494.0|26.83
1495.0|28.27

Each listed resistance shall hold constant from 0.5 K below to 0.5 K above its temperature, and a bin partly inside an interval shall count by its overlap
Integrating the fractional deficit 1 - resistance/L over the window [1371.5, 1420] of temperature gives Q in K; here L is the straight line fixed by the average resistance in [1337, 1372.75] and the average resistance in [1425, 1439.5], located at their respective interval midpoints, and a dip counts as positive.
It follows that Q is 1.8 K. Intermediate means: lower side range 29.1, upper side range 27.1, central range 27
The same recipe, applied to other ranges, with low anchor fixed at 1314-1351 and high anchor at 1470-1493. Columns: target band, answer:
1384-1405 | 1.73 K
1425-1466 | 0.63 K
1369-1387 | 1.29 K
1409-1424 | -1.15 K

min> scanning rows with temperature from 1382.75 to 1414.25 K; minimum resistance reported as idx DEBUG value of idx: 24.31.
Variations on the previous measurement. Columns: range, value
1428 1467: 23.15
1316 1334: 27.4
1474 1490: 23.36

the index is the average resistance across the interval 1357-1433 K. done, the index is 27.4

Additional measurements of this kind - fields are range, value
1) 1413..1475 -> 26.6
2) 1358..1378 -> 26.9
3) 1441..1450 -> 25.3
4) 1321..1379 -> 29.1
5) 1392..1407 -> 26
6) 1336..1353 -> 31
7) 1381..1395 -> 26.1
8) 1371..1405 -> 26.3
